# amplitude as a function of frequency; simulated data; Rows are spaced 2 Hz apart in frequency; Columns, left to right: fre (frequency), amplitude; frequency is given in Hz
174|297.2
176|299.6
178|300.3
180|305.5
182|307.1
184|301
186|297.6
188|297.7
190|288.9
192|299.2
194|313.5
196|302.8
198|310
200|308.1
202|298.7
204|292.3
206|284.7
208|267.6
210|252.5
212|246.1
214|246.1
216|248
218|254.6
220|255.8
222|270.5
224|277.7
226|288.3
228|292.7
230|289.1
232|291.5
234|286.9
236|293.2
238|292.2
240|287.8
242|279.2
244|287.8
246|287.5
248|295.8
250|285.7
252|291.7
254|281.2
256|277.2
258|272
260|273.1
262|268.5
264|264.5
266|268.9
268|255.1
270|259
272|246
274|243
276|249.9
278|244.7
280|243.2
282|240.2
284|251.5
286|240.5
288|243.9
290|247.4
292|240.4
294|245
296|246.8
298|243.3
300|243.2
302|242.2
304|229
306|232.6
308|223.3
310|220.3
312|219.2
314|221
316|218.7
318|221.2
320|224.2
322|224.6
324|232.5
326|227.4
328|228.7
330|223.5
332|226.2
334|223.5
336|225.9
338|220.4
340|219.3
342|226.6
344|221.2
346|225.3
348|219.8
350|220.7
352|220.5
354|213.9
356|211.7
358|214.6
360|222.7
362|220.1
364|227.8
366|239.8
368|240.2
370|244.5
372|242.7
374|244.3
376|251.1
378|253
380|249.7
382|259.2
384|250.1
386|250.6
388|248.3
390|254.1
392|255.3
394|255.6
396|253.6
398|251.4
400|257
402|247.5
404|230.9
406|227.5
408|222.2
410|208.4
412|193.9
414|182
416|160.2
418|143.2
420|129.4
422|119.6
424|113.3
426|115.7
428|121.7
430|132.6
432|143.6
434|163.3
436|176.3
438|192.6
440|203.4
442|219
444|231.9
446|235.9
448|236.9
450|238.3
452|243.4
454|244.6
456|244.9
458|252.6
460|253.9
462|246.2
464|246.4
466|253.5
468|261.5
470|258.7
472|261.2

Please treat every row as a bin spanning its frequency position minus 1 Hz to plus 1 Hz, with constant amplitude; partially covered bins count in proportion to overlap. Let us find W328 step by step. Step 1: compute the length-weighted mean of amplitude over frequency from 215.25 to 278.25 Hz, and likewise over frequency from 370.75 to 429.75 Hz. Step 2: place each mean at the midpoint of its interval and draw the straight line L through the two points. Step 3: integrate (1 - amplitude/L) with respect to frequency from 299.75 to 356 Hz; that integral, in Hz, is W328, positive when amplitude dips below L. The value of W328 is 4.0 Hz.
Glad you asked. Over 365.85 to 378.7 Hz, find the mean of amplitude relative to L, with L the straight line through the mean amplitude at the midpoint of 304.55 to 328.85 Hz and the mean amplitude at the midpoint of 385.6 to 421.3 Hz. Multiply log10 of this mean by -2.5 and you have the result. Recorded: -0.11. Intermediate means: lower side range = 225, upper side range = 219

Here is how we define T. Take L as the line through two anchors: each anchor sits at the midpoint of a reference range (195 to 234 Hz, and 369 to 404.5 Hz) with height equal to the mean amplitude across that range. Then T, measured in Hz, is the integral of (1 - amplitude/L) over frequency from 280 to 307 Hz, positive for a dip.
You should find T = 2.4 Hz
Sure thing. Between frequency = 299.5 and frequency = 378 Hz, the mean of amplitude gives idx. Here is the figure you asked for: 227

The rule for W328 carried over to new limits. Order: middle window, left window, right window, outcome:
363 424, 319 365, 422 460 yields -4.67 Hz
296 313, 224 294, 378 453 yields 1.25 Hz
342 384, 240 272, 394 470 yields 0.19 Hz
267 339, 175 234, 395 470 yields 4.65 Hz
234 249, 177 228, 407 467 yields -1.06 Hz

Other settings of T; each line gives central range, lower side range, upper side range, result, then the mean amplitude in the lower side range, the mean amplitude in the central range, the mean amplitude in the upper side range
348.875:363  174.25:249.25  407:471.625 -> 0.9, 287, 218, 200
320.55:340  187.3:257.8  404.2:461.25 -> 0.9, 283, 225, 192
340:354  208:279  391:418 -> 1.1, 271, 222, 223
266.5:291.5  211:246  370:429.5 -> 1.0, 276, 247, 213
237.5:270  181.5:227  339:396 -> -1.2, 283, 278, 236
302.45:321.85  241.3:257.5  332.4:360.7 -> 1.6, 285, 224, 221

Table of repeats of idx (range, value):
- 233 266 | 282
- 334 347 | 223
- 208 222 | 253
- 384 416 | 234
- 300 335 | 226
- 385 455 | 203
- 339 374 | 226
